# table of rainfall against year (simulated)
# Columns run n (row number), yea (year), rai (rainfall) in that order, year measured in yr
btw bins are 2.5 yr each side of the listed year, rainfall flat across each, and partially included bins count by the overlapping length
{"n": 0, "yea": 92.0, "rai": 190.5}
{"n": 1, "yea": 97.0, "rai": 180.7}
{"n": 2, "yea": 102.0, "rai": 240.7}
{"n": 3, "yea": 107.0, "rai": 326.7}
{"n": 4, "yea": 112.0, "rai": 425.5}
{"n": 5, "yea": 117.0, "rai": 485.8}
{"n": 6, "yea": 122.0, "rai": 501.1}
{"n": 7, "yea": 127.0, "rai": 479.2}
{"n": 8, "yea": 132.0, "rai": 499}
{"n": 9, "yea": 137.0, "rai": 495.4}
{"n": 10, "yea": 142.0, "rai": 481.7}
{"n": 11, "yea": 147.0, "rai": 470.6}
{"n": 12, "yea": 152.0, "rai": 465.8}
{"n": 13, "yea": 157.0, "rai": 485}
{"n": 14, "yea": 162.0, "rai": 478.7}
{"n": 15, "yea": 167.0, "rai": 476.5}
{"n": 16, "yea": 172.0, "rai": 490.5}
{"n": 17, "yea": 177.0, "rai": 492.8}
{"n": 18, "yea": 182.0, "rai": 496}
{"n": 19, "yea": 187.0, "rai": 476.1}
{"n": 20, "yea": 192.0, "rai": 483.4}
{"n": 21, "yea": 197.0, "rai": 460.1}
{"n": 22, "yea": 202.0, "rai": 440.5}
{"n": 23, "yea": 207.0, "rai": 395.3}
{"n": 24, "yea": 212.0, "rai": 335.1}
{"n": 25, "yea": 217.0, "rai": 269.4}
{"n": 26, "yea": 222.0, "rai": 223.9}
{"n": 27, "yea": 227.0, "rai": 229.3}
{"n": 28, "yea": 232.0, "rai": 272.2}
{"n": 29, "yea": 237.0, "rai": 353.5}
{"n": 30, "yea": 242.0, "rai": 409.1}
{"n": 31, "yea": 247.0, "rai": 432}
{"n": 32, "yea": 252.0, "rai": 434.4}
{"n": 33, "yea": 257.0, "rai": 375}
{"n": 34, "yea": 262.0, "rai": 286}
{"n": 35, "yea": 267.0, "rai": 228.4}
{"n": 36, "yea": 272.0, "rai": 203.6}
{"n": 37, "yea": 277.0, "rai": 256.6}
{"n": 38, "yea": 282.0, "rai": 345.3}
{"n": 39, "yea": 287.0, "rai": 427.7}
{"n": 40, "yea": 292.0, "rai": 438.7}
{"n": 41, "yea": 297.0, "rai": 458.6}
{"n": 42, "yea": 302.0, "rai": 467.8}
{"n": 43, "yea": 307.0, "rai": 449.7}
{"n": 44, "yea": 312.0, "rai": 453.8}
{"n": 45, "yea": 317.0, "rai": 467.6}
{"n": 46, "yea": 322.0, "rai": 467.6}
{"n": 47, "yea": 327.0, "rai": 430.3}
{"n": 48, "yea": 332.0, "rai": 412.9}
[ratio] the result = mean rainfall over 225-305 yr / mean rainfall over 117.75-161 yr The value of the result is 0.7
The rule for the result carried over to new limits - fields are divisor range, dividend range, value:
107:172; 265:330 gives 0.83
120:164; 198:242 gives 0.67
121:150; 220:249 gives 0.66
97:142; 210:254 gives 0.78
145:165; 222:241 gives 0.60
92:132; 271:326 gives 1.10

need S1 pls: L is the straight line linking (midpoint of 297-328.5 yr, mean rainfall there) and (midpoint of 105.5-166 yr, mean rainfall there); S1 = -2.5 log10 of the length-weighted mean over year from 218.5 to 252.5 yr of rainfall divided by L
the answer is 0.37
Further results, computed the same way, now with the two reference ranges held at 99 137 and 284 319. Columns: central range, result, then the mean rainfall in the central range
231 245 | 0.23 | 356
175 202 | -0.10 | 478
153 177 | -0.12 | 483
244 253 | 0.03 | 432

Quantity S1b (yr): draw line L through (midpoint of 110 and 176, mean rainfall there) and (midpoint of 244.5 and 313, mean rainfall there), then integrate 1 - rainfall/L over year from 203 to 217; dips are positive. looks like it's 2.4 yr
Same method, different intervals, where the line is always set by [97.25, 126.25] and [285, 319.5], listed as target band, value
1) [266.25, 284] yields 7.4 yr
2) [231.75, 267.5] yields 6.0 yr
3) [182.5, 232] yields 5.8 yr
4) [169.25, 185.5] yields -3.3 yr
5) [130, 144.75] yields -3.7 yr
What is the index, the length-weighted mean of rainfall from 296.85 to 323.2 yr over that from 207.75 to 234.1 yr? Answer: 1.68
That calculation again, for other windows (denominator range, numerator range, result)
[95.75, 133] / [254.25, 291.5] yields 0.79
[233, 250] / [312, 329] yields 1.17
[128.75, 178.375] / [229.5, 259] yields 0.79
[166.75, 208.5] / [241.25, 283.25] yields 0.70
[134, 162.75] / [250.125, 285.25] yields 0.63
